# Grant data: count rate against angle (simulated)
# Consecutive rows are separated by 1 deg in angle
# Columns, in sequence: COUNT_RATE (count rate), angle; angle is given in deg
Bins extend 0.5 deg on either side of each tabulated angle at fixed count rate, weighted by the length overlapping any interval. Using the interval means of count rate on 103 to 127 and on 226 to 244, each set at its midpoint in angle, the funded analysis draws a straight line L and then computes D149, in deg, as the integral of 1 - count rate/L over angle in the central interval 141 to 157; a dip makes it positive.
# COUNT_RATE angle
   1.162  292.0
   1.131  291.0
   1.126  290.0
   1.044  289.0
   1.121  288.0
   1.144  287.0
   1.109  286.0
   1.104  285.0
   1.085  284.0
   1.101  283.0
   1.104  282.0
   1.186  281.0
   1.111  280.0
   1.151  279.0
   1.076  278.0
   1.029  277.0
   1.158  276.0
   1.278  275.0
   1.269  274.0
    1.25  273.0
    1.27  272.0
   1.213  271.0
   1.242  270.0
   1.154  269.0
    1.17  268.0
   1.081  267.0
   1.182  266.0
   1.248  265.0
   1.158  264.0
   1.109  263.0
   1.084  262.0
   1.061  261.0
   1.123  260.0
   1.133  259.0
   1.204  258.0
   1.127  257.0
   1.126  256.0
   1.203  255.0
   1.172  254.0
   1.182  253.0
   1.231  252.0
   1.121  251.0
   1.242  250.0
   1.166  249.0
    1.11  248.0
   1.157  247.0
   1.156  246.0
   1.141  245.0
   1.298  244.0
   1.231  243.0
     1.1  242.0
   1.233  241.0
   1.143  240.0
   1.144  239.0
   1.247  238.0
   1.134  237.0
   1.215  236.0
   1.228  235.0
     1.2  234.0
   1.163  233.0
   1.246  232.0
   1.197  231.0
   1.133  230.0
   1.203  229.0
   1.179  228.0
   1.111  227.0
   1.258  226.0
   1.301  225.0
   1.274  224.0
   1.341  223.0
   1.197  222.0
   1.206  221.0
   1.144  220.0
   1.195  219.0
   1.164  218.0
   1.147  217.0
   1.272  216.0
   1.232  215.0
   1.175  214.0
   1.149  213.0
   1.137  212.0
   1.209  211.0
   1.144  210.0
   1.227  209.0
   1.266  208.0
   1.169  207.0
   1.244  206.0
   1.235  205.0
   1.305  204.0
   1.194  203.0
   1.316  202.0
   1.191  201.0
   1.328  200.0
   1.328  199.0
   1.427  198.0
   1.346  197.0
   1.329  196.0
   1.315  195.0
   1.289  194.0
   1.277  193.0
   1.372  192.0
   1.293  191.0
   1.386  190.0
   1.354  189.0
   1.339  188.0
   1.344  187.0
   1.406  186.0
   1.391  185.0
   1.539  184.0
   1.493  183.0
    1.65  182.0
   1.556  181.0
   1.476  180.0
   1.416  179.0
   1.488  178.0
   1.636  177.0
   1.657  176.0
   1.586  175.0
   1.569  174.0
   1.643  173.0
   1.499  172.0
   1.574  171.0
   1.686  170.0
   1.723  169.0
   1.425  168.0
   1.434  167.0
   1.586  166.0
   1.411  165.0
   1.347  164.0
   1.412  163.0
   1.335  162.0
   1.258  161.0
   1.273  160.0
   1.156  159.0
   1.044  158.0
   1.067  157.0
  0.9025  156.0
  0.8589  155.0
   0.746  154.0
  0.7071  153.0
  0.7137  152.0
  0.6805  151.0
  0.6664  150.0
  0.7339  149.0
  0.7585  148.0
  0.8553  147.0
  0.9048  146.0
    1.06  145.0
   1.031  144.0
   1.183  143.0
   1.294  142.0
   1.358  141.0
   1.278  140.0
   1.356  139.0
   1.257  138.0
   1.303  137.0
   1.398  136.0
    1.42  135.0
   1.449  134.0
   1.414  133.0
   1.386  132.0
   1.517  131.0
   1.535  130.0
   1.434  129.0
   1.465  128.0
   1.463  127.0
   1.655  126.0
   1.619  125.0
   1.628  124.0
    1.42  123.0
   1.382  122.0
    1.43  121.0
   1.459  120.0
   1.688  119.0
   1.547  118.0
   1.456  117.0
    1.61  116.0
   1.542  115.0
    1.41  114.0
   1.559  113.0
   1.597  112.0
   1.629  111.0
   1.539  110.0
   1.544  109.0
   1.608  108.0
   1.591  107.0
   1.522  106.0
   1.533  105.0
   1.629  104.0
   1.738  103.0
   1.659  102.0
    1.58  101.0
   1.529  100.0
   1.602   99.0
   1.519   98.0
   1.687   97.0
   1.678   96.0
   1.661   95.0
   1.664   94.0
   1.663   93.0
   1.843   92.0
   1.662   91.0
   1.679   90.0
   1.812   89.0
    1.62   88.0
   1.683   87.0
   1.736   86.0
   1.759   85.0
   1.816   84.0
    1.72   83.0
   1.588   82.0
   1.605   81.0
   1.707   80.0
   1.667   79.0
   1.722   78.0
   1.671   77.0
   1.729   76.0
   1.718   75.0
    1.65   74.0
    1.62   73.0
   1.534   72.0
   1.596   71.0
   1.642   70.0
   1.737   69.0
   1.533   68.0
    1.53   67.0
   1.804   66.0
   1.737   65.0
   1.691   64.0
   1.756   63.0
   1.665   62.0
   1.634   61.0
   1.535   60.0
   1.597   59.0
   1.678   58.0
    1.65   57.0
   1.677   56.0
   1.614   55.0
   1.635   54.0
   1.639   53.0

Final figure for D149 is 6.13 deg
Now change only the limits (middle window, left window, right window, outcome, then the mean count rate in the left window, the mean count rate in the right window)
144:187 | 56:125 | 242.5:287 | 4.58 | 1.63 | 1.16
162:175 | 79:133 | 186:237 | -1.24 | 1.6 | 1.25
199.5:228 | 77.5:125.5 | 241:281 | 1.80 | 1.62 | 1.17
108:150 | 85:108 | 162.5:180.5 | 5.98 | 1.65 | 1.53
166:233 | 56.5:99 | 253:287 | 0.38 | 1.67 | 1.15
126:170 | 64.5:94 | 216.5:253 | 7.66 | 1.68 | 1.19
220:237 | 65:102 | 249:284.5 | 0.74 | 1.67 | 1.16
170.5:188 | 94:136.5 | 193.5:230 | -2.35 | 1.54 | 1.24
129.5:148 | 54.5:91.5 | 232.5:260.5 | 2.75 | 1.67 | 1.18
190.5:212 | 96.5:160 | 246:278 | -0.48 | 1.34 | 1.17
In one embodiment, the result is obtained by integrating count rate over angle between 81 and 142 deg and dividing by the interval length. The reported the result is 1.56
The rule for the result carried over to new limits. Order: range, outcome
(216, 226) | 1.22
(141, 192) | 1.27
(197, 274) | 1.2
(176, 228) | 1.31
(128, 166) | 1.16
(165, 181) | 1.56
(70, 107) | 1.66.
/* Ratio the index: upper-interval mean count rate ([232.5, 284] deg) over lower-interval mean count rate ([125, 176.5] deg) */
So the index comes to 0.92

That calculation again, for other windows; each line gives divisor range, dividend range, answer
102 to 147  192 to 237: 0.85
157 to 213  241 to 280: 0.85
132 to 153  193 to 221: 1.12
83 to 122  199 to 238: 0.75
